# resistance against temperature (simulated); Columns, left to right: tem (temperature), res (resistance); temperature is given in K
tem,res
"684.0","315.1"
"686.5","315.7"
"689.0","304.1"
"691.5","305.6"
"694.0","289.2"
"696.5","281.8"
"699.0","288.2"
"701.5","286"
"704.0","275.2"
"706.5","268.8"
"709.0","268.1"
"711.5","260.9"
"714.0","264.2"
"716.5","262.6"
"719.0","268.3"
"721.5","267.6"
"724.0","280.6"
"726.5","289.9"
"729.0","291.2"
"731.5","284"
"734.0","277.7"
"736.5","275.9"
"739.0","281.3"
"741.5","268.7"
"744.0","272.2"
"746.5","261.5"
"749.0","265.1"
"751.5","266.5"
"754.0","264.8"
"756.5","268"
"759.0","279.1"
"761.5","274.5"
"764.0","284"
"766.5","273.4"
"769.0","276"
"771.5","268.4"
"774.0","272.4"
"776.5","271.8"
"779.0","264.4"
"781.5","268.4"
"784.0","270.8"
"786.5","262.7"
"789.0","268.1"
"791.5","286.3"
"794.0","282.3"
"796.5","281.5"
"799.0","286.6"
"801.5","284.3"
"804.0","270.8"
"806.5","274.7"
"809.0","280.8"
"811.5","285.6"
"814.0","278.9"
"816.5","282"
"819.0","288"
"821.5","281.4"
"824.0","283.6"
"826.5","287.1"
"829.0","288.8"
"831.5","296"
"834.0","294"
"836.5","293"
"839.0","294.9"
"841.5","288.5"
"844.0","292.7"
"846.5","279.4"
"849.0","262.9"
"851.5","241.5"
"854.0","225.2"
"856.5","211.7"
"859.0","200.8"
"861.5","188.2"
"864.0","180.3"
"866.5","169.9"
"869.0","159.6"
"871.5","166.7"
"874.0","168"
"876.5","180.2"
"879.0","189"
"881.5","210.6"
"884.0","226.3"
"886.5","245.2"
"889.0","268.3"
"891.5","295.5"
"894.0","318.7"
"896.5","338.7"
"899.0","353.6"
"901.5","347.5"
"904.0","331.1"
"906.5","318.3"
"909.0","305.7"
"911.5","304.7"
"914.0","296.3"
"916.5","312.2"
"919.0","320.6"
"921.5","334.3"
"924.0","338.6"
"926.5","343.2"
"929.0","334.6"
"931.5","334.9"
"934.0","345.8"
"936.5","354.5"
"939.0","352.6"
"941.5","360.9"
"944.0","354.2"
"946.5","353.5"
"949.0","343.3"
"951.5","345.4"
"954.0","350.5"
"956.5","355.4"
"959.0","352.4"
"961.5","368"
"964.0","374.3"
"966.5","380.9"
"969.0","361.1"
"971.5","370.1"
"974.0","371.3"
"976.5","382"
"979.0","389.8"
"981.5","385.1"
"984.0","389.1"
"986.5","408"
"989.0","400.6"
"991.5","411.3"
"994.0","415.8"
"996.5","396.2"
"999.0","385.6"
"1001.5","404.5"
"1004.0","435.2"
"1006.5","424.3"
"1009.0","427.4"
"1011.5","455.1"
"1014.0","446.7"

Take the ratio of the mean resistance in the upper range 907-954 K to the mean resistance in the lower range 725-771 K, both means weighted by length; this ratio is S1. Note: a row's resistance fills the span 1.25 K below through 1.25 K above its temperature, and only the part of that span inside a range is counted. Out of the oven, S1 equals 1.2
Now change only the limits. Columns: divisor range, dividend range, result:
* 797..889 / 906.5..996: 1.43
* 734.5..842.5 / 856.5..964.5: 1.06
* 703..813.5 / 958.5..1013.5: 1.45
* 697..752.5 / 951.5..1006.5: 1.41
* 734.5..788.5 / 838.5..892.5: 0.82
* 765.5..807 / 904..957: 1.22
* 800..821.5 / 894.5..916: 1.15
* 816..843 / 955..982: 1.28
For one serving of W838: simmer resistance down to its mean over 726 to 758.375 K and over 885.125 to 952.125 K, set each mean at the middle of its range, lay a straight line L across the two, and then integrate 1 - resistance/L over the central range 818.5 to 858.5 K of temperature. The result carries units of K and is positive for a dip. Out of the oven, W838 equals 3.8 K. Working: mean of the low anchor 274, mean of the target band 274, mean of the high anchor 328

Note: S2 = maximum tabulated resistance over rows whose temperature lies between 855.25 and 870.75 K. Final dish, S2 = 211.7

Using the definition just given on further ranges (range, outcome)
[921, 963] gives 368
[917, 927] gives 343.2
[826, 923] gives 353.6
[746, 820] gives 288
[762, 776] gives 284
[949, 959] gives 355.4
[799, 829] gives 288.8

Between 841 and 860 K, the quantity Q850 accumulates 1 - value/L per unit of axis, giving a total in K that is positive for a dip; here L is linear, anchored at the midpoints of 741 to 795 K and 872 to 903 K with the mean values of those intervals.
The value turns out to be 1.0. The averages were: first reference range 271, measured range 249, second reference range 260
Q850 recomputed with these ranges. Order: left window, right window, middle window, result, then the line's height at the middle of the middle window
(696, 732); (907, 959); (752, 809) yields 3.9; 294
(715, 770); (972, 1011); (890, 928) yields 3.8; 360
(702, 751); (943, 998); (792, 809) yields 1.3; 304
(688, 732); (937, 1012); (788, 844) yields 6.3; 321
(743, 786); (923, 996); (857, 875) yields 8.0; 321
